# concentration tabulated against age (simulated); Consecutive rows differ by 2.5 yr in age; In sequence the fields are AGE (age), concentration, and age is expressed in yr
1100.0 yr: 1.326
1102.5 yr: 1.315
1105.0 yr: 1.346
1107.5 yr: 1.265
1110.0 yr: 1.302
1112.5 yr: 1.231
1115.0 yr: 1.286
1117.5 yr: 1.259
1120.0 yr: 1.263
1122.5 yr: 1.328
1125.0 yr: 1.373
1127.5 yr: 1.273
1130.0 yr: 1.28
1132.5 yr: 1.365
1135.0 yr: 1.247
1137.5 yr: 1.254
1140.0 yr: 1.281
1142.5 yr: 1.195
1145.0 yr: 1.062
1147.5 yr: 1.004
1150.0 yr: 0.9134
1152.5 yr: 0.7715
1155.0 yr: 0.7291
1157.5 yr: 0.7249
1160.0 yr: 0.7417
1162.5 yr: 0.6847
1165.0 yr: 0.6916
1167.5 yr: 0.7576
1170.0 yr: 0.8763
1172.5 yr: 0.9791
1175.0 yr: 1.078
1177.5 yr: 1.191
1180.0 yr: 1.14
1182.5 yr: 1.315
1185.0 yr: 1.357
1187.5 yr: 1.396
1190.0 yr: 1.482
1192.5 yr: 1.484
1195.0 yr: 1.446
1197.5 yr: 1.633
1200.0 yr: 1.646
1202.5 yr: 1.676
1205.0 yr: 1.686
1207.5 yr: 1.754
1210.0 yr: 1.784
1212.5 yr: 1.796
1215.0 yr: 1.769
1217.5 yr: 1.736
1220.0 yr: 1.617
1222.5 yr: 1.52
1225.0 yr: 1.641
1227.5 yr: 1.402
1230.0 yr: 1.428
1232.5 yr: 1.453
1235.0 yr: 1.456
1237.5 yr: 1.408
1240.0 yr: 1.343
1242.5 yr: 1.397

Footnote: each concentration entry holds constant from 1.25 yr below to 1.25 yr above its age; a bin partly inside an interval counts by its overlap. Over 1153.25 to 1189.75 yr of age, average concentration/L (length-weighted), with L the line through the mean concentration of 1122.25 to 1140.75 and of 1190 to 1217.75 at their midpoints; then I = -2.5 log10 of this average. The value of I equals 0.46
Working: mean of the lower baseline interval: 1.3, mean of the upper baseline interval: 1.66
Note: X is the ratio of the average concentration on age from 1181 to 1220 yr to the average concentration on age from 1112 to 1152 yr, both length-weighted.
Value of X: 1.3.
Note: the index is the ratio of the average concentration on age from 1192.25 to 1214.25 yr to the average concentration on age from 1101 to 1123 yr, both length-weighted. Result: 1.3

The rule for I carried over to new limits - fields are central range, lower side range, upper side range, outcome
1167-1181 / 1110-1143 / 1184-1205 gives 0.39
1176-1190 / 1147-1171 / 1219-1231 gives -0.22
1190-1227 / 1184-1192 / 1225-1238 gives -0.15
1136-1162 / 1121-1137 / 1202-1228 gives 0.40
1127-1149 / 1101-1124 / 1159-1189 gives -0.03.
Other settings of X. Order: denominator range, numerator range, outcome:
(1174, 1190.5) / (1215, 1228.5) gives 1.26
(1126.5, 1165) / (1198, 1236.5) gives 1.59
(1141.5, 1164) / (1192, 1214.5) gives 1.93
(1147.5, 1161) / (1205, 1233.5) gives 2.04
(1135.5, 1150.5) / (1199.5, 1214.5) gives 1.52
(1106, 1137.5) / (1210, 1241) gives 1.21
